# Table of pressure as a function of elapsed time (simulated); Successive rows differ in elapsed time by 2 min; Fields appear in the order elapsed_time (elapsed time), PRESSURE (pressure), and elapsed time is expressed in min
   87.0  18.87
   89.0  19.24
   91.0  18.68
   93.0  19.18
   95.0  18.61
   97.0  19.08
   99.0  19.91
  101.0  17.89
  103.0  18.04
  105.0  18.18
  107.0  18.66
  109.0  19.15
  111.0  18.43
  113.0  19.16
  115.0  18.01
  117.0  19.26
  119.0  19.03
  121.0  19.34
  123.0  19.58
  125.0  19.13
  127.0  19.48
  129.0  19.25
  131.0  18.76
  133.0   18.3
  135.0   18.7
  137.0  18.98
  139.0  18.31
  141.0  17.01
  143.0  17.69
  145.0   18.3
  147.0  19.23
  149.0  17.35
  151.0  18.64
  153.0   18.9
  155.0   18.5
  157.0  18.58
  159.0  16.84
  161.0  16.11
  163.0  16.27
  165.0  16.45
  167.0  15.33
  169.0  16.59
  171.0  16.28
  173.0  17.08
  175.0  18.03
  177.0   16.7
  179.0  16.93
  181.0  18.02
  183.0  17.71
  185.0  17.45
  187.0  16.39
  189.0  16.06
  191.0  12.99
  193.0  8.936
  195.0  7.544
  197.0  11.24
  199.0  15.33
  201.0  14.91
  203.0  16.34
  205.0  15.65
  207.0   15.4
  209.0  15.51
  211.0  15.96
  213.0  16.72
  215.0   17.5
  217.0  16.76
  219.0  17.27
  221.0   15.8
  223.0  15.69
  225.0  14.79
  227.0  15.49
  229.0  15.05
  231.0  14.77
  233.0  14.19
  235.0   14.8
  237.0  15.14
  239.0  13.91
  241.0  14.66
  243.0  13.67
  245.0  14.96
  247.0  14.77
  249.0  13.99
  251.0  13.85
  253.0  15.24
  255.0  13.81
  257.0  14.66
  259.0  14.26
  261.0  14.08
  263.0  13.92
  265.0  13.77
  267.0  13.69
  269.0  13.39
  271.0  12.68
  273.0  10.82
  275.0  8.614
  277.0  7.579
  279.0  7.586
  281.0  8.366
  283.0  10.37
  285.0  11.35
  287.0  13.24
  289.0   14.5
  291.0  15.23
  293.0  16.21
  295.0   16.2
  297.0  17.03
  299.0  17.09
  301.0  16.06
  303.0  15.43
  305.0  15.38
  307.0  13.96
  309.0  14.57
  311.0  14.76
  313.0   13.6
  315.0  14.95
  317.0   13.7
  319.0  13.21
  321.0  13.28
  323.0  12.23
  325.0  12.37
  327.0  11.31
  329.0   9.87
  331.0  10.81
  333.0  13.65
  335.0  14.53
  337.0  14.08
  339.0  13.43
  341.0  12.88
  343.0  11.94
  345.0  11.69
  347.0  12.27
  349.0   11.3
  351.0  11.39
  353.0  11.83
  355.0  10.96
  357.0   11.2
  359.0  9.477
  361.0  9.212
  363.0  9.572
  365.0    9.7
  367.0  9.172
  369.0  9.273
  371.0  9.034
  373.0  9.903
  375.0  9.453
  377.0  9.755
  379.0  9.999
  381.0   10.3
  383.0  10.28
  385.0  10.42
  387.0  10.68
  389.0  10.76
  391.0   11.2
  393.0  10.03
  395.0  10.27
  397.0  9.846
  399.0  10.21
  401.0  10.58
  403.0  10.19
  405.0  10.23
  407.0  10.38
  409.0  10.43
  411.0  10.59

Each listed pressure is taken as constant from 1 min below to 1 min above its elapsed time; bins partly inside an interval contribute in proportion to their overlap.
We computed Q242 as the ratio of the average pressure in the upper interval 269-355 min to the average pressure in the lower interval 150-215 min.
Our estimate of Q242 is 0.81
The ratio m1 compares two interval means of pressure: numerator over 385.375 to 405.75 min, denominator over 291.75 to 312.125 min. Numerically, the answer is 0.66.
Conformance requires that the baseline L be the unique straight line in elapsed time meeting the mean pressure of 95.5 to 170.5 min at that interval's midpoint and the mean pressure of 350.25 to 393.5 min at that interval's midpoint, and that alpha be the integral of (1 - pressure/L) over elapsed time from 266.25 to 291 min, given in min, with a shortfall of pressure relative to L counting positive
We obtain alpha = 4.0 min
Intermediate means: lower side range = 18.3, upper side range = 10.2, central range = 11.2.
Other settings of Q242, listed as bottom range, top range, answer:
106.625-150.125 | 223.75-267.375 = 0.77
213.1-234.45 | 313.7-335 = 0.80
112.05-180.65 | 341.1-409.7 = 0.58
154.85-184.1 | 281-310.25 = 0.86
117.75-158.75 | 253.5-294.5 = 0.67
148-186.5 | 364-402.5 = 0.58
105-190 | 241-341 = 0.75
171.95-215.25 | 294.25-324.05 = 0.96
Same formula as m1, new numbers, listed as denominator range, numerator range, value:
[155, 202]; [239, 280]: 0.83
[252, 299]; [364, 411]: 0.78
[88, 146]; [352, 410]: 0.54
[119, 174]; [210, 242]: 0.86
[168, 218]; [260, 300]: 0.82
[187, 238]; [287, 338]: 0.95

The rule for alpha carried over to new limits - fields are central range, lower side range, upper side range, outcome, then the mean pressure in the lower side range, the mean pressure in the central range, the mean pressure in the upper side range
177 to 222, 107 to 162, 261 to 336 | 2.87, 18.5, 15.3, 13.1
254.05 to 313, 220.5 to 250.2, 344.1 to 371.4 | -1.85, 14.8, 13.4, 10.5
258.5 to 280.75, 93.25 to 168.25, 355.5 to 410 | 3.44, 18.3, 11.7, 10.1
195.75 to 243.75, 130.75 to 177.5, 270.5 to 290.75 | -4.41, 17.6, 15.2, 10.6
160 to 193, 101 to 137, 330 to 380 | 1.26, 18.8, 16.3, 11.1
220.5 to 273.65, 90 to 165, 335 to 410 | 1.38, 18.5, 14.3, 10.7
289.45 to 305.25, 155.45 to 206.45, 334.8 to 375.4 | -4.43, 15.6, 16.1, 11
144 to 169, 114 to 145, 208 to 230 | 0.57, 18.7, 17.5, 16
